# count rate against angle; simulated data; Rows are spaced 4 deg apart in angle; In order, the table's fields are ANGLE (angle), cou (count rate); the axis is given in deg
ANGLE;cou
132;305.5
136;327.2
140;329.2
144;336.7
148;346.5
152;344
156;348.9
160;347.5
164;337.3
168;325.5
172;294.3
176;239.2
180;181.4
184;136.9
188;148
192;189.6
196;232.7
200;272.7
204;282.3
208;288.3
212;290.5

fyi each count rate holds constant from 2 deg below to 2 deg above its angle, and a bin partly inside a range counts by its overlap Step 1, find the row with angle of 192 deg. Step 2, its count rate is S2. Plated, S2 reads 189.6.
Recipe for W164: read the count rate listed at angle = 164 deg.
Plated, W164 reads 337.3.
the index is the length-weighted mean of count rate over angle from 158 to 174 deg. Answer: 326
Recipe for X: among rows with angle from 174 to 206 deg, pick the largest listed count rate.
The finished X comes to 282.3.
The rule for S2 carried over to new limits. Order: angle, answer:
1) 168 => 325.5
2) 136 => 327.2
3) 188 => 148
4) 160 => 347.5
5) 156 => 348.9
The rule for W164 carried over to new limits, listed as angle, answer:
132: 305.5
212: 290.5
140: 329.2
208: 288.3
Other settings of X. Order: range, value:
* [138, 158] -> 348.9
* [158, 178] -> 347.5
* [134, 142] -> 329.2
